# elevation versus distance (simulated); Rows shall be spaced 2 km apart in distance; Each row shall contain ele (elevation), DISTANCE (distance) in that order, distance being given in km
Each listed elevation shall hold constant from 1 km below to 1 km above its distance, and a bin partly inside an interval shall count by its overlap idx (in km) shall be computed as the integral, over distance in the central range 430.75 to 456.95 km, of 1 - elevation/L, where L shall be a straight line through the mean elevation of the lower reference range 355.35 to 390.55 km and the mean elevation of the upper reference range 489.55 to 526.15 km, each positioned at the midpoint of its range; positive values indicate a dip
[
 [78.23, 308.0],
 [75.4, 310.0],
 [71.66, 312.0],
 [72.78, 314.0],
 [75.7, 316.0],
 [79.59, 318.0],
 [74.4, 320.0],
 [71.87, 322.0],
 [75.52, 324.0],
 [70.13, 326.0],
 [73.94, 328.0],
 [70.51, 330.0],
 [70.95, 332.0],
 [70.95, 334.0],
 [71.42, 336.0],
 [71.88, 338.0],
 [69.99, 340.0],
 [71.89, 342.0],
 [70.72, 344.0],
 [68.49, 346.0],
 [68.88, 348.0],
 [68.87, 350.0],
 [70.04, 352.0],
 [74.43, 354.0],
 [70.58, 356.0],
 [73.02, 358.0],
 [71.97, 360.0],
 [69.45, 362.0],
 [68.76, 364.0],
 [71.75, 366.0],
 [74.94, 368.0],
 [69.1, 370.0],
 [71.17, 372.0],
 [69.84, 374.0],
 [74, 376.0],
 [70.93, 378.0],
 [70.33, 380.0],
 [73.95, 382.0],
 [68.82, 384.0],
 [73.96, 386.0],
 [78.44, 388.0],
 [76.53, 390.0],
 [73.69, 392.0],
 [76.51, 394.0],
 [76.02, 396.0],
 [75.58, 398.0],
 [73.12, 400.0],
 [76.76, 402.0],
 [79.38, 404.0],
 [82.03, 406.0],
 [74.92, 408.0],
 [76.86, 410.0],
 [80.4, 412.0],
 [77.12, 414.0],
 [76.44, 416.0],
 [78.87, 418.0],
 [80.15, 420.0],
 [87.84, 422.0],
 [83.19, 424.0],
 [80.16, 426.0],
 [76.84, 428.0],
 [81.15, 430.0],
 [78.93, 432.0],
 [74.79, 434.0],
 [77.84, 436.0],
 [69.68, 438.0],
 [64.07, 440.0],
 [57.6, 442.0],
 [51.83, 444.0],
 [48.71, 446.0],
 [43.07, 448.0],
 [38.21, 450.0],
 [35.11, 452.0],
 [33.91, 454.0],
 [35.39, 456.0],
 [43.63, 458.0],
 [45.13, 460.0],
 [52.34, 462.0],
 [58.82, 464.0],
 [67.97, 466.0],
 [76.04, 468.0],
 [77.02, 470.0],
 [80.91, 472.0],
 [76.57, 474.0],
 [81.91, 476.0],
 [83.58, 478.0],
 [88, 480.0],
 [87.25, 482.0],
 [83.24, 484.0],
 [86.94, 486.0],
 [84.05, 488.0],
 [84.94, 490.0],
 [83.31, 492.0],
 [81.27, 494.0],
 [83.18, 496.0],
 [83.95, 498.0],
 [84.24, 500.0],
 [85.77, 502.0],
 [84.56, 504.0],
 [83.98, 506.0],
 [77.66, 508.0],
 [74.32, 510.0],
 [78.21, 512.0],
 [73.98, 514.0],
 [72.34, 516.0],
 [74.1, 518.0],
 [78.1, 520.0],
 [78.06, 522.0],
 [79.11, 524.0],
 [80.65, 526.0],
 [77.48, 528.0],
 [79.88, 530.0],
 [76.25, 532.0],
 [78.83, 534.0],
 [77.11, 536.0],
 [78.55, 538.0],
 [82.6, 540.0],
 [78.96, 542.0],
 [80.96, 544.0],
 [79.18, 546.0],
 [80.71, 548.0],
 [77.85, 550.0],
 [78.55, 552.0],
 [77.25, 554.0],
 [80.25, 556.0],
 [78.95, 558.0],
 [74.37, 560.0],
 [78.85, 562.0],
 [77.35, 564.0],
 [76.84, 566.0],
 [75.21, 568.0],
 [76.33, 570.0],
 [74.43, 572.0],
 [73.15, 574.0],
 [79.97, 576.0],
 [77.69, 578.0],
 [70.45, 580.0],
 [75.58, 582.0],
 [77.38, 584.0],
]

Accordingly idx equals 7.3 km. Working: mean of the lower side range 72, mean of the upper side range 80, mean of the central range 54.8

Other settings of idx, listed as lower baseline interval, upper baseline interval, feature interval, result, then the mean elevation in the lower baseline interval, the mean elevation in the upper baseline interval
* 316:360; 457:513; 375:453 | 3.01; 71.9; 77.1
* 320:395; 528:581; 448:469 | 7.43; 71.9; 77.7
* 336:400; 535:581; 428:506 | 5.65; 72.1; 77.6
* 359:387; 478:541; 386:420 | -1.68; 71.4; 80.8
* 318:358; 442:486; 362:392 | -1.63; 71.6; 61.9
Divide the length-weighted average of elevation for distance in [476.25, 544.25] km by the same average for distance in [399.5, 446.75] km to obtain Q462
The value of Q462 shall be 1.1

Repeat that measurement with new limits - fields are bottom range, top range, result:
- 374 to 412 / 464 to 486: 1.06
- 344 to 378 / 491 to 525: 1.12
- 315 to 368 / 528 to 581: 1.08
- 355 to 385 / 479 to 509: 1.18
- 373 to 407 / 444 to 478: 0.76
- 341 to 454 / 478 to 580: 1.12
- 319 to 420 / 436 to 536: 0.97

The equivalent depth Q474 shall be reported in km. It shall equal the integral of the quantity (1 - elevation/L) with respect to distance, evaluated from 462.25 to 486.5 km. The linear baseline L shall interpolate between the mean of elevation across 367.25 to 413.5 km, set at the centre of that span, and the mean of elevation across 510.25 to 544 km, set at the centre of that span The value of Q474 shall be -0.45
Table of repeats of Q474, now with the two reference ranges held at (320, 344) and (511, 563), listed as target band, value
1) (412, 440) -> -1.3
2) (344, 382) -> 0.9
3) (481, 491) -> -1.1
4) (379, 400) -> -0.2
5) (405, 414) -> -0.5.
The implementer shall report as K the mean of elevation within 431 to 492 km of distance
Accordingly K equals 65.9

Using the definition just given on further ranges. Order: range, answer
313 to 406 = 72.7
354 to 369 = 71.7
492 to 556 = 79.4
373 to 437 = 76.7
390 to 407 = 76.6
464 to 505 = 81.7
